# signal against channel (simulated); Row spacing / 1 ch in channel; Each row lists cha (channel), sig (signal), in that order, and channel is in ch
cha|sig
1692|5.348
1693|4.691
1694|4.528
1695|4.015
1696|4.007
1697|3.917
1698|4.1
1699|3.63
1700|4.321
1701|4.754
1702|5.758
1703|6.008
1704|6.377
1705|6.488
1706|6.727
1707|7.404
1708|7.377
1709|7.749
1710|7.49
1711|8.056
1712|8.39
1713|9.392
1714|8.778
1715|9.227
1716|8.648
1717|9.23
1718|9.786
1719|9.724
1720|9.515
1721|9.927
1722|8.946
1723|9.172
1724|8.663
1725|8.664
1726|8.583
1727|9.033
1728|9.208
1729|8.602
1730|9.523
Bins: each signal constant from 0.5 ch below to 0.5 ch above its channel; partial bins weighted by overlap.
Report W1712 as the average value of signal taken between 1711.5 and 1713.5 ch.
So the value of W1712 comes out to 8.89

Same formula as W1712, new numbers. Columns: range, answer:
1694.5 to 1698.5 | 4.01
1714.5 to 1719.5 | 9.32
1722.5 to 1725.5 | 8.83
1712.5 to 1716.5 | 9.01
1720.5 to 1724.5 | 9.18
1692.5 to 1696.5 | 4.31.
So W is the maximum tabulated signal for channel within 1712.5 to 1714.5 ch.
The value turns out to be 9.392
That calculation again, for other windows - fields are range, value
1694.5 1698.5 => 4.1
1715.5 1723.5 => 9.927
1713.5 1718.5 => 9.786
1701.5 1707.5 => 7.404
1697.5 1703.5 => 6.008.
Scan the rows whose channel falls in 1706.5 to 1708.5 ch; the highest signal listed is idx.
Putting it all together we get 7.404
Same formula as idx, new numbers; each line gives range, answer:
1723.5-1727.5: 9.033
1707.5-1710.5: 7.749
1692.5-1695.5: 4.691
